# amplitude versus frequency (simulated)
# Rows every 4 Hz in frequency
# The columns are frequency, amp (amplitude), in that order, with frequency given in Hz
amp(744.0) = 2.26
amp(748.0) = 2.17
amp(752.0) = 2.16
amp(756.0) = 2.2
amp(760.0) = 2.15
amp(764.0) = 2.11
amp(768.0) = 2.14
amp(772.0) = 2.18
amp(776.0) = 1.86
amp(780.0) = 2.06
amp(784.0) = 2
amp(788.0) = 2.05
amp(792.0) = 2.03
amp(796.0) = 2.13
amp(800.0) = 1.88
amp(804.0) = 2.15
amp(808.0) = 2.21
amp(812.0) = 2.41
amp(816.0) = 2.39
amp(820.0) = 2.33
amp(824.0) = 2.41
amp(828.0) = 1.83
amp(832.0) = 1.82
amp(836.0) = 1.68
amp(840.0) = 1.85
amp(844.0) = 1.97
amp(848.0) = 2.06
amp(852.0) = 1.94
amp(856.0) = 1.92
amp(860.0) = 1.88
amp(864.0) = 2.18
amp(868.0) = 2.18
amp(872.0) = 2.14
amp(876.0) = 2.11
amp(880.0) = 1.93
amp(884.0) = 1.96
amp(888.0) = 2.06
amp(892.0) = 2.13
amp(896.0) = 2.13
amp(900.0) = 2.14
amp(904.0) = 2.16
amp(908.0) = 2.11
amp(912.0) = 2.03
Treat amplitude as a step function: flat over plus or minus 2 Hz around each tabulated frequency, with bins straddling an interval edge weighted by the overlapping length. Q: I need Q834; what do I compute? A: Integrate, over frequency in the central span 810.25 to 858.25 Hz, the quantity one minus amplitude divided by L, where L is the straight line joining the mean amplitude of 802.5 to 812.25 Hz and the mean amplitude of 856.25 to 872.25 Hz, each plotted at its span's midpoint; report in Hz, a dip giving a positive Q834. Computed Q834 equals 2.48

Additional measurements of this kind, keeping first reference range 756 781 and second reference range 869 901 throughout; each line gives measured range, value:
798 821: -1.50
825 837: 1.42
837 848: 0.88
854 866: 0.50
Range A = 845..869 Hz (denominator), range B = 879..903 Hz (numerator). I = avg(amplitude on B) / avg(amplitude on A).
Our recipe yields 1.02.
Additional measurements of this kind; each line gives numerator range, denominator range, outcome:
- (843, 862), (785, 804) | 0.96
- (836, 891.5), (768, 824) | 0.94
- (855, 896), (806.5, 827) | 0.88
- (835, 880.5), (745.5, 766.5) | 0.92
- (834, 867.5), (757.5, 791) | 0.94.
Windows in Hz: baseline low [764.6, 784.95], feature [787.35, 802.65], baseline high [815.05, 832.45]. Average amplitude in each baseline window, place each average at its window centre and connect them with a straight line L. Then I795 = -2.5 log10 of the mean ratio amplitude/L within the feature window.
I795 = 0.04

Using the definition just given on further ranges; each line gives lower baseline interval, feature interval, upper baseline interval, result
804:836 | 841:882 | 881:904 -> 0.05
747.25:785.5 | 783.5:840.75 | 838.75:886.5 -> -0.01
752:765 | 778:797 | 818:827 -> 0.09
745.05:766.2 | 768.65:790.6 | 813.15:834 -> 0.07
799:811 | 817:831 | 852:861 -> -0.07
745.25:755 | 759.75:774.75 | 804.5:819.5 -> 0.04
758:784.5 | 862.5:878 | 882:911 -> -0.03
